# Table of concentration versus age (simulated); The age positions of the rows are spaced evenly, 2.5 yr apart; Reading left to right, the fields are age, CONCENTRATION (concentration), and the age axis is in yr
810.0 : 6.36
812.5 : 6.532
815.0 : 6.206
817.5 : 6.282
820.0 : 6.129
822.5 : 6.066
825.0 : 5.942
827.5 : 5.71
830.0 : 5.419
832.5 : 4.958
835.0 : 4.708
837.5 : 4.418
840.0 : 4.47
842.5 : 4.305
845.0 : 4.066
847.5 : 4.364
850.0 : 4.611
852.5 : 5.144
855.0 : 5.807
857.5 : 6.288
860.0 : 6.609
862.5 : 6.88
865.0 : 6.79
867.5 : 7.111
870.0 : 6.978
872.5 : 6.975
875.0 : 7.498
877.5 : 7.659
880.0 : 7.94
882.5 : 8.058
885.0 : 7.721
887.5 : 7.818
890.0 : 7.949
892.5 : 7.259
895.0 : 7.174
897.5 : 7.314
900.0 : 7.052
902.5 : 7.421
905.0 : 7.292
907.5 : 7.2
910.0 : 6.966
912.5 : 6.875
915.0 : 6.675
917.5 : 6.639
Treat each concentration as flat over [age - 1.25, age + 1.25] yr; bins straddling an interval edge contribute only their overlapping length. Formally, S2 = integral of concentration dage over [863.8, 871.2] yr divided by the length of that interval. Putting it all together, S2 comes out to 6.96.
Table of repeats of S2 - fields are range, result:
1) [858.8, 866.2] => 6.76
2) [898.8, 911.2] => 7.19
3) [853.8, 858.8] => 6.06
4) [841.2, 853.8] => 4.5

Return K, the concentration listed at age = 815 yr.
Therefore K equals 6.206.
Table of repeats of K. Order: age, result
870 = 6.978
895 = 7.174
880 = 7.94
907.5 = 7.2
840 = 4.47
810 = 6.36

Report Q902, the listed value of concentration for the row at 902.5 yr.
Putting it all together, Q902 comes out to 7.421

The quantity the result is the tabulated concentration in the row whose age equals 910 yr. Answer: 6.966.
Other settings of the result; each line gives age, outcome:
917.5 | 6.639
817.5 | 6.282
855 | 5.807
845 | 4.066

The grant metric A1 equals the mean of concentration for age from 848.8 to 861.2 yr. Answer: 5.69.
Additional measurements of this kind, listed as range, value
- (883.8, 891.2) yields 7.83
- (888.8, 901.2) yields 7.35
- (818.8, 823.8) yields 6.1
